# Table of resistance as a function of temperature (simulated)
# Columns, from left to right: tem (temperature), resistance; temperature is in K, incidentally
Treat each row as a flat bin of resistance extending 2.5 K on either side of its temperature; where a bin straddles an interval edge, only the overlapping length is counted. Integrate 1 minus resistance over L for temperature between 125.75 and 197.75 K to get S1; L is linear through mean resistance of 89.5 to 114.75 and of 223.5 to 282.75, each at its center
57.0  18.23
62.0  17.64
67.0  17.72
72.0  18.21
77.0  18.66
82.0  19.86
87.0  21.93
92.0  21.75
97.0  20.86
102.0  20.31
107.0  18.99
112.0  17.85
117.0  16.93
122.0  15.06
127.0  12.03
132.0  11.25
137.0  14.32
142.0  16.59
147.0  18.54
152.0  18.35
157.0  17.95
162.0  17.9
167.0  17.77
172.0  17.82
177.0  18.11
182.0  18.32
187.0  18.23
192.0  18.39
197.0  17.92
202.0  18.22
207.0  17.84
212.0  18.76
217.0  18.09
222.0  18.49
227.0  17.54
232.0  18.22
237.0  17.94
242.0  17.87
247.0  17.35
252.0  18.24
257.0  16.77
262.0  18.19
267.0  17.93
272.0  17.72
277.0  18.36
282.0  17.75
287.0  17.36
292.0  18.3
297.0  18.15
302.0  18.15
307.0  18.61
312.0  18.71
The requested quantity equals 8.0 K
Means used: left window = 19.9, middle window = 17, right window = 17.8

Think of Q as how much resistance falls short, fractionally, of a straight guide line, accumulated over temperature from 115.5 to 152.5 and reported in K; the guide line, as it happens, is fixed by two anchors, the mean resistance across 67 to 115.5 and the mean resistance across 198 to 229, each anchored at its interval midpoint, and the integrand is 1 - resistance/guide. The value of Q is 7.62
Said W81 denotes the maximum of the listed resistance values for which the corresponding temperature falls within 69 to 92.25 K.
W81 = 21.93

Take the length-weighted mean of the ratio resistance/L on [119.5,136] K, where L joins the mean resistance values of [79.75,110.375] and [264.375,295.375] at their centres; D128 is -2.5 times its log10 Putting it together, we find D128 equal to 0.48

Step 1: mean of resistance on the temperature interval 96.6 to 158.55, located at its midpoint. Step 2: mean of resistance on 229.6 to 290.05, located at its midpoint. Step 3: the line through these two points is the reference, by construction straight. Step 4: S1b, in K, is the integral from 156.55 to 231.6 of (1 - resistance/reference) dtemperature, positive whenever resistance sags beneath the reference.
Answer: -3.7 K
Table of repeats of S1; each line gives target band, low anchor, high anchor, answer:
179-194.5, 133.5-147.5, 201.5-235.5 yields -1.00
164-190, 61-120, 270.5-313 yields 0.96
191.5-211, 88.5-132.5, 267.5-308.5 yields -0.32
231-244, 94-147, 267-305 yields -0.32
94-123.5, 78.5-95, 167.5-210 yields 2.76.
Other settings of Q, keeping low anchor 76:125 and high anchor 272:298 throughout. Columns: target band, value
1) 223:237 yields 0.3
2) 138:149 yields 1.0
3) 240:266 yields 0.7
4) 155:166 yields 0.5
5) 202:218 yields 0.2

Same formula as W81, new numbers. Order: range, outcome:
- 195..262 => 18.76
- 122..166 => 18.54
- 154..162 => 17.95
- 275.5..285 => 18.36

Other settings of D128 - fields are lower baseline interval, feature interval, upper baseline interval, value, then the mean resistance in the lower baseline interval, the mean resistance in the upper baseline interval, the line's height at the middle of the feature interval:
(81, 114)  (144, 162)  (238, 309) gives 0.08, 20.3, 17.9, 19.5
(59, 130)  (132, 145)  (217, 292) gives 0.23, 18.4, 17.9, 18.2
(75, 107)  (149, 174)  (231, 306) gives 0.09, 20.5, 17.9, 19.4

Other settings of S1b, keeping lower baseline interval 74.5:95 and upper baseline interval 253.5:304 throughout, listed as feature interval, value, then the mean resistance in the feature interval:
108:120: 1.6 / 17.5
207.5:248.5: 1.2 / 18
